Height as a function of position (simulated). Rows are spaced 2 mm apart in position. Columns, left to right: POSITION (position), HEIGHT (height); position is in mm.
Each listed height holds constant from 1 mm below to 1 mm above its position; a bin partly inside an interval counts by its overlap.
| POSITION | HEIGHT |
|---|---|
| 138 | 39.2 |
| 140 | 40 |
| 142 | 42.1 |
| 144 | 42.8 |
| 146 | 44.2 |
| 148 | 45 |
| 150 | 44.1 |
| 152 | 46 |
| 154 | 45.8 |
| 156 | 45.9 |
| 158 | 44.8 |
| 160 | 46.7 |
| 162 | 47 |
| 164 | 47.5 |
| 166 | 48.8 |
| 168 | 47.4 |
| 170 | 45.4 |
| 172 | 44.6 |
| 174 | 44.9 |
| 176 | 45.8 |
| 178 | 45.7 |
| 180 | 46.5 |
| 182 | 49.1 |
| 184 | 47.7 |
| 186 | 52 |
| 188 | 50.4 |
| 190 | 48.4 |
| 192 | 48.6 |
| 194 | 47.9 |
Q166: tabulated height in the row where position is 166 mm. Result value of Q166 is 48.8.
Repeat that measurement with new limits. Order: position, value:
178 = 45.7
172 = 44.6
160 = 46.7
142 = 42.1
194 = 47.9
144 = 42.8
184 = 47.7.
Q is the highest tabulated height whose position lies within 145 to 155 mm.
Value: 46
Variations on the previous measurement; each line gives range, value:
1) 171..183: 49.1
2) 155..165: 47.5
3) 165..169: 48.8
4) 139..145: 42.8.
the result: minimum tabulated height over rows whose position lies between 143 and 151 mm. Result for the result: 42.8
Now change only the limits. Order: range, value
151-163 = 44.8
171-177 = 44.6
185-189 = 50.4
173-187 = 44.9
